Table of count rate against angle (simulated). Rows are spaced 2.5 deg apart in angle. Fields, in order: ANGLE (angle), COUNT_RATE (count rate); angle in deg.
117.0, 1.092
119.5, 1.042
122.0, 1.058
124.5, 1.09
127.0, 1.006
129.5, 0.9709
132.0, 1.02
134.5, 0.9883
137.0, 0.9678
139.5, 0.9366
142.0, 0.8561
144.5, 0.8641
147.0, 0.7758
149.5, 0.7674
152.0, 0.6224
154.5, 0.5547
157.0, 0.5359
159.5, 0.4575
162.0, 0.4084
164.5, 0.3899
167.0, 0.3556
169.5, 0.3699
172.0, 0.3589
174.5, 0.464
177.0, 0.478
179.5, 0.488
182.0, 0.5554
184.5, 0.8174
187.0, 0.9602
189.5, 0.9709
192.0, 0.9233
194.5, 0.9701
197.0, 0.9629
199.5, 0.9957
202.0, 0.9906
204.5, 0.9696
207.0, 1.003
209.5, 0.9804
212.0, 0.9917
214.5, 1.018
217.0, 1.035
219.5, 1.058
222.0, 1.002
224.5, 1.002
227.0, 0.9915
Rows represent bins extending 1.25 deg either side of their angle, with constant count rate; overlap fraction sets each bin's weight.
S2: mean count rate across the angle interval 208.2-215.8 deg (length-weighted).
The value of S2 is 0.997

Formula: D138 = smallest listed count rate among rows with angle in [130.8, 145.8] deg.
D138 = 0.8561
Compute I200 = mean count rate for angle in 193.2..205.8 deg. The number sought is 0.978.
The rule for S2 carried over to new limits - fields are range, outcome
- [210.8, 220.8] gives 1.03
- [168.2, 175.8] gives 0.398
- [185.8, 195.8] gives 0.956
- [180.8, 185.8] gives 0.69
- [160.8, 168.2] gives 0.385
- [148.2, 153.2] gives 0.696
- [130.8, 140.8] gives 0.977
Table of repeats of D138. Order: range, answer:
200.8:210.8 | 0.9696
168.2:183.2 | 0.3589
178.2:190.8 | 0.488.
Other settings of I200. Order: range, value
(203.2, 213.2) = 0.986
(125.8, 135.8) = 0.996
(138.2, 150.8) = 0.84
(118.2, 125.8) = 1.06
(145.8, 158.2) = 0.651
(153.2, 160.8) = 0.516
